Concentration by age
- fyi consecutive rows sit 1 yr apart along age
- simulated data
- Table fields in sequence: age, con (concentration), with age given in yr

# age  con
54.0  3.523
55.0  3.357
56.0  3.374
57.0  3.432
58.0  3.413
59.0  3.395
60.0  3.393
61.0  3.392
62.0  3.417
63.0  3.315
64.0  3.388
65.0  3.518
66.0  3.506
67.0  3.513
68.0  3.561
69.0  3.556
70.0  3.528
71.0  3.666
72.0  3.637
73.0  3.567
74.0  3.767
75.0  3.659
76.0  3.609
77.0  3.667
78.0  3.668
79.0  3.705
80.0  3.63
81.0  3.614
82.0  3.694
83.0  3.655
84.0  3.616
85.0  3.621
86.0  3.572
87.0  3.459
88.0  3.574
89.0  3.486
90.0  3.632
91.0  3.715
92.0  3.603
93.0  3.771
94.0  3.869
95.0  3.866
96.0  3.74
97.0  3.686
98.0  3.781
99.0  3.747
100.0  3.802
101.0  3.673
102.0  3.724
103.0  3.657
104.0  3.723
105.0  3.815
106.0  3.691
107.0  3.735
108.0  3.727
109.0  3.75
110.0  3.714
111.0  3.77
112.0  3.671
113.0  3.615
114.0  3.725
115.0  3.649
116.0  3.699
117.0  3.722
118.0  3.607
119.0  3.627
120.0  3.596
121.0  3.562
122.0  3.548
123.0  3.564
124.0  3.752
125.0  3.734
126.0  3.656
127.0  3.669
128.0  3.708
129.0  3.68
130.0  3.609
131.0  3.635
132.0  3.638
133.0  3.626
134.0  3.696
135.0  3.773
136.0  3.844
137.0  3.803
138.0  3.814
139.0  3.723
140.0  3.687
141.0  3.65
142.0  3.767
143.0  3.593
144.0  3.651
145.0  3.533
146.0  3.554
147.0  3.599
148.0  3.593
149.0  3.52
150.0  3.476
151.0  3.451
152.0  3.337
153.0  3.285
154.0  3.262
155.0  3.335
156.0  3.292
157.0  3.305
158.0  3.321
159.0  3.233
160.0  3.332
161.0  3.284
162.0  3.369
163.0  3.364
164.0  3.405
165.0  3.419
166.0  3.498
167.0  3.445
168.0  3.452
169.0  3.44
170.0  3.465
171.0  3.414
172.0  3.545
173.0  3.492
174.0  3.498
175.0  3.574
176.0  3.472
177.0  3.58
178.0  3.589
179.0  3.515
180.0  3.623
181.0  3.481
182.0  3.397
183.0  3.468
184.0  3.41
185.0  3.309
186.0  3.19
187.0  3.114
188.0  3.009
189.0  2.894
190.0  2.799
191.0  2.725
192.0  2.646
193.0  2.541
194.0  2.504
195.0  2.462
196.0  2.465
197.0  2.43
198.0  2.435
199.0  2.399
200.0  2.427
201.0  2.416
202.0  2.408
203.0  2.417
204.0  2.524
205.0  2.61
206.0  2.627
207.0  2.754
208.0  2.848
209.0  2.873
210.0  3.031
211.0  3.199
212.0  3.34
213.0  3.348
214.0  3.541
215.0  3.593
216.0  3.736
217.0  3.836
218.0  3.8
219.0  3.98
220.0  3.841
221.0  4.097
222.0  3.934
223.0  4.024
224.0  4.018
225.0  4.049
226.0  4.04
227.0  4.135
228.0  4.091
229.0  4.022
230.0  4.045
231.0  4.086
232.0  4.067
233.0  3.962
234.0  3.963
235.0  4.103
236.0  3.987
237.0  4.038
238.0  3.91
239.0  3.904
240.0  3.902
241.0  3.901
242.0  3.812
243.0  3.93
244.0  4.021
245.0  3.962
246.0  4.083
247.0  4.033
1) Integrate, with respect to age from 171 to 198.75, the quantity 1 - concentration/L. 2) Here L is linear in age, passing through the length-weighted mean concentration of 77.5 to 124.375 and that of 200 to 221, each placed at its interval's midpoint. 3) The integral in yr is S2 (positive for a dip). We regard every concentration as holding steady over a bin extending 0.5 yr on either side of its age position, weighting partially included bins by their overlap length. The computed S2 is 1.3 yr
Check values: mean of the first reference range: 3.68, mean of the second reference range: 3.14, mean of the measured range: 3.12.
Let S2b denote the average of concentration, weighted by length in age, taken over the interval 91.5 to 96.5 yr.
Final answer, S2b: 3.77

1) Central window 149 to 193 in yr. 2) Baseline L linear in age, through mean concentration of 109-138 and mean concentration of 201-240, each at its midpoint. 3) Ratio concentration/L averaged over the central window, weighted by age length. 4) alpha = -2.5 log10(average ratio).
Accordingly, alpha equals 0.09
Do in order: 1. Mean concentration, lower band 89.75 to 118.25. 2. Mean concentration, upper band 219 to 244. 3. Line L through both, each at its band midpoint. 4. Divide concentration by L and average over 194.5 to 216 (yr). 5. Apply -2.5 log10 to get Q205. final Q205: 0.37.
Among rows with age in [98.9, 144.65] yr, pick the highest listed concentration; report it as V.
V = 3.844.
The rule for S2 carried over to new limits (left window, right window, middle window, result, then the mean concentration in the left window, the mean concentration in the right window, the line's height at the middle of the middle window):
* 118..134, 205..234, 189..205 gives 5.0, 3.64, 3.66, 3.66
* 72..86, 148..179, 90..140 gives -2.1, 3.65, 3.42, 3.55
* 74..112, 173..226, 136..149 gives -0.8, 3.69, 3.18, 3.45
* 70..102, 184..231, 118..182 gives -2.2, 3.67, 3.2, 3.42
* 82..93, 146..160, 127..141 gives -1.0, 3.61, 3.39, 3.45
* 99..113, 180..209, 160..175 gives -1.8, 3.72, 2.79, 3.08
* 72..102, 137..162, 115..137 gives -0.7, 3.67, 3.49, 3.56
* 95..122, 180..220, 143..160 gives -0.3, 3.7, 2.99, 3.37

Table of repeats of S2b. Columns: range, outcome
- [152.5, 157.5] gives 3.3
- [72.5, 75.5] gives 3.66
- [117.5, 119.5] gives 3.62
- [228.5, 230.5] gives 4.03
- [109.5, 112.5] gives 3.72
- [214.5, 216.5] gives 3.66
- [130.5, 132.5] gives 3.64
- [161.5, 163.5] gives 3.37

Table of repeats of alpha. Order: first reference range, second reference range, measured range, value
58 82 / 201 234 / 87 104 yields -0.05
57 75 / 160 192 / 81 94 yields -0.05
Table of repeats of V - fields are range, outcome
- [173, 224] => 4.097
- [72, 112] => 3.869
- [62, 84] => 3.767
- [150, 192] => 3.623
